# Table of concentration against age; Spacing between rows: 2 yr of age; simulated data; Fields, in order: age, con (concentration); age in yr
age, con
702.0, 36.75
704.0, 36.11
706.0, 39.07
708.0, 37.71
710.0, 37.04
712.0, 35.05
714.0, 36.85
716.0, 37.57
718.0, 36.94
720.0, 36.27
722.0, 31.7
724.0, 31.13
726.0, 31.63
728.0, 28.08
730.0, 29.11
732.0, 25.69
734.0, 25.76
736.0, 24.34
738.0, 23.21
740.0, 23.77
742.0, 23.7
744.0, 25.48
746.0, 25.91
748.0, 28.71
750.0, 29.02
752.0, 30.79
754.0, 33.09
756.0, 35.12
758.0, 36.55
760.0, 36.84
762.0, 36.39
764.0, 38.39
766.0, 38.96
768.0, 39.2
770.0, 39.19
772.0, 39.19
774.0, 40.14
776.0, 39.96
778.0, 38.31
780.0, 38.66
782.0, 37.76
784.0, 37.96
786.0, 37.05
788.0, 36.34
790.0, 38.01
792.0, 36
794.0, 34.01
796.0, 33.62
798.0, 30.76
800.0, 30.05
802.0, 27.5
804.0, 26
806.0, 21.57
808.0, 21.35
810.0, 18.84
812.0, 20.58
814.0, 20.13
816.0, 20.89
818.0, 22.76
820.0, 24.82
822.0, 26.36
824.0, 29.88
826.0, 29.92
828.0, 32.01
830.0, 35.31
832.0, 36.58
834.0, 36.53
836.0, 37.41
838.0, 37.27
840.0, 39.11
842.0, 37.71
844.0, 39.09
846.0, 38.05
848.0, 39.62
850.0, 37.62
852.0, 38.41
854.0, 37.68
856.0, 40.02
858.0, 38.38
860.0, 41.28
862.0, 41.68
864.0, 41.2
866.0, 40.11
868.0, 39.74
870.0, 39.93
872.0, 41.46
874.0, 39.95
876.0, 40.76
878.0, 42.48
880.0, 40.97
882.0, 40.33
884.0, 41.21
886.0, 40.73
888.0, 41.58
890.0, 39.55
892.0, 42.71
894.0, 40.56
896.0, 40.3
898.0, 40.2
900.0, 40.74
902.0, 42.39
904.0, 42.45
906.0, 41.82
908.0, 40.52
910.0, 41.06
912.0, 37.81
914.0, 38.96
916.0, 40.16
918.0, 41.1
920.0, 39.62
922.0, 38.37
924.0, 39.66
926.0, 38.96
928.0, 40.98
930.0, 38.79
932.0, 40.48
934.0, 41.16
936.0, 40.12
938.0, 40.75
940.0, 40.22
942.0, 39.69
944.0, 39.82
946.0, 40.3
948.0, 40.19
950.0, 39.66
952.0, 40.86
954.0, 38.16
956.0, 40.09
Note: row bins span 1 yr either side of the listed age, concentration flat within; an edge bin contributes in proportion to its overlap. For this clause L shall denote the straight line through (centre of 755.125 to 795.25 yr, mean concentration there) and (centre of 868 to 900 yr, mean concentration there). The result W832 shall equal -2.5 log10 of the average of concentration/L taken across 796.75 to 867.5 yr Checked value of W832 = 0.21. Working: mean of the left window 37.7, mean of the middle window 32.5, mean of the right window 40.8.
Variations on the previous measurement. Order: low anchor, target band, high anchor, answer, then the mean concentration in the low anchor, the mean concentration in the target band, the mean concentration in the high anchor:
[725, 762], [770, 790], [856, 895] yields -0.19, 28.9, 38.4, 40.7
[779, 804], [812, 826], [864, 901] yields 0.44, 34.5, 24.3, 40.8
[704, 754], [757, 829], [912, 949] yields 0.05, 30.8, 32.1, 39.9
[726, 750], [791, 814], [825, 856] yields 0.21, 26.2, 27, 36.9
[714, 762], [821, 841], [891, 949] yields 0.04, 30.3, 34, 40.3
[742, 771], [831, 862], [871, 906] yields 0.01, 33.5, 38.4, 41.1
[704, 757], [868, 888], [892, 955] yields -0.08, 31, 40.8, 40.2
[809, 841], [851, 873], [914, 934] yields -0.20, 29.3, 40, 39.8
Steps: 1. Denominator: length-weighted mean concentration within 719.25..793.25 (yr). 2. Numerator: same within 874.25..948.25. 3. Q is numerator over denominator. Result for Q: 1.22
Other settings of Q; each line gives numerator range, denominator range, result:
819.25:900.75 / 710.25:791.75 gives 1.14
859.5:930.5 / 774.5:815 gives 1.29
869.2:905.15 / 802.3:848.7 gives 1.37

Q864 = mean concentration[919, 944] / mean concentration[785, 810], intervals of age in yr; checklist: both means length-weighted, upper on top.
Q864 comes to 1.31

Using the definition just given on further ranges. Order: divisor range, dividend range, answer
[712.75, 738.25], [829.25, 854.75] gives 1.22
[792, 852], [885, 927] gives 1.32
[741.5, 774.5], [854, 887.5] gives 1.19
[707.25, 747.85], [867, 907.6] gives 1.35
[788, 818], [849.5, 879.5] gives 1.47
